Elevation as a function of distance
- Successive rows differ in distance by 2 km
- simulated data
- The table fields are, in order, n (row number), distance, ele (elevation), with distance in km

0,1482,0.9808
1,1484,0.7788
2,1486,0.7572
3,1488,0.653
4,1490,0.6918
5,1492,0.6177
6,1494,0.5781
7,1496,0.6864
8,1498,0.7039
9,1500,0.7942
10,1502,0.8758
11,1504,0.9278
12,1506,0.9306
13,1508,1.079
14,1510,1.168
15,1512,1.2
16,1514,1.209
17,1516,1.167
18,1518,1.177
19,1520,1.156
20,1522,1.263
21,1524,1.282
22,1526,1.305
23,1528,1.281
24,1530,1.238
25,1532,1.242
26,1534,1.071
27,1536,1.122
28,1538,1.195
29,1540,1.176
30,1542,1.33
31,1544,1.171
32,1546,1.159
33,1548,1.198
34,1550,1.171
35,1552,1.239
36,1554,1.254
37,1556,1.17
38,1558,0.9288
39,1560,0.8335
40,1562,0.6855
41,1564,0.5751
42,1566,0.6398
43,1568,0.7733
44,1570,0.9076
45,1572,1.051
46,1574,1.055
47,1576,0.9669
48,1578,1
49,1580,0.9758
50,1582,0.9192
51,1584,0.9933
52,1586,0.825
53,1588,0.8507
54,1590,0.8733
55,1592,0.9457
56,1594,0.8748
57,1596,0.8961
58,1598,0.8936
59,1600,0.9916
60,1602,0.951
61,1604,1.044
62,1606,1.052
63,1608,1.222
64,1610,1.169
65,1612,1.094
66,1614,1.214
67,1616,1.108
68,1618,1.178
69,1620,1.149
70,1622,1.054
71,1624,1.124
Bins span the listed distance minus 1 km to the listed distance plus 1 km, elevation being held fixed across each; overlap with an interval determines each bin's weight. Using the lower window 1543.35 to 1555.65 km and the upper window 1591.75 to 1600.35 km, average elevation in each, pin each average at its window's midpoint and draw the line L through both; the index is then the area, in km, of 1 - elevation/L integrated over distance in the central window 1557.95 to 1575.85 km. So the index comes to 4.2 km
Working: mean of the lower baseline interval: 1.2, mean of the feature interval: 0.829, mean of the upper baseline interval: 0.913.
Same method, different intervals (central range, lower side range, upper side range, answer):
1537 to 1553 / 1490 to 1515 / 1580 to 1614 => -4.71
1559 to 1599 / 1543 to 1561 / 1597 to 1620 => 8.29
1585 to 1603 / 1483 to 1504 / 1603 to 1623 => 2.78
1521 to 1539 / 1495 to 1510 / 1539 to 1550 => -2.22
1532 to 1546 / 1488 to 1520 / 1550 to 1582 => -3.71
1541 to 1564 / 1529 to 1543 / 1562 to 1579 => -0.85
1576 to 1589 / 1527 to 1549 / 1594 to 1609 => 1.58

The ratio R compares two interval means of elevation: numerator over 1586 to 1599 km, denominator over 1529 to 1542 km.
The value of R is 0.75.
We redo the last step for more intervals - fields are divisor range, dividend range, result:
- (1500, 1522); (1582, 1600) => 0.83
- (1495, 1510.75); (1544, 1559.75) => 1.28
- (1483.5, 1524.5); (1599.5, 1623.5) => 1.18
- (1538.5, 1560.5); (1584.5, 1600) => 0.77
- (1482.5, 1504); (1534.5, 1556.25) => 1.64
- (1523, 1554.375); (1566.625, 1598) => 0.76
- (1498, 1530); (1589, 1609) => 0.88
